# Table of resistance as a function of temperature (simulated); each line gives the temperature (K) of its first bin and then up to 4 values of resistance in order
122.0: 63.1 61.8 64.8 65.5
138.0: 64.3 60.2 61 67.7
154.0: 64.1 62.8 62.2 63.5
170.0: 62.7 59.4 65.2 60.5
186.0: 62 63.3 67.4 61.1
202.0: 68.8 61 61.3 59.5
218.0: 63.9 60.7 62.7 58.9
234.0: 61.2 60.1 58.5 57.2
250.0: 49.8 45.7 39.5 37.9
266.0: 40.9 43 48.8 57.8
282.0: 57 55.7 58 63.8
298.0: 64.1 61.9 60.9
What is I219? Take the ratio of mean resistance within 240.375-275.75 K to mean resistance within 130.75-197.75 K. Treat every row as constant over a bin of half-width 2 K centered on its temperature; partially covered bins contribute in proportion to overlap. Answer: 0.74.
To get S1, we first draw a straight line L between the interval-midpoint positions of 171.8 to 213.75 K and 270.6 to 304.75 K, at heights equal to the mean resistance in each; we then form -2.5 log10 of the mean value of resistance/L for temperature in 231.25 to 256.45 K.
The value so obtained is 0.09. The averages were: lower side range 62.9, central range 55.2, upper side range 57.8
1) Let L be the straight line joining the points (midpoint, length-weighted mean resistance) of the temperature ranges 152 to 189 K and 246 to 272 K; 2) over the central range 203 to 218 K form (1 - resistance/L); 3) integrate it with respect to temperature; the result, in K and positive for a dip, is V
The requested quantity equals -2.1 K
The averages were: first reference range 62.5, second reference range 43.9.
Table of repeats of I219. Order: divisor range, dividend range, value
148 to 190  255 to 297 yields 0.80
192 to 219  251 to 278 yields 0.70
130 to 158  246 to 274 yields 0.69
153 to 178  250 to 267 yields 0.67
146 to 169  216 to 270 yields 0.84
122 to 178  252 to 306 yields 0.83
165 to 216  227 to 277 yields 0.81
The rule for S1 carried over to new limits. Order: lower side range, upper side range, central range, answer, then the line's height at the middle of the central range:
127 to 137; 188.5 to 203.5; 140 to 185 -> 0.04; 64.9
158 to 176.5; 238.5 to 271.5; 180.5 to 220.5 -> -0.12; 56.5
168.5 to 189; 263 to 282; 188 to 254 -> -0.09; 55.7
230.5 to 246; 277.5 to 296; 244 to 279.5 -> 0.26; 59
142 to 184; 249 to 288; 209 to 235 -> -0.13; 54.3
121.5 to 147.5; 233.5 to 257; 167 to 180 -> -0.05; 60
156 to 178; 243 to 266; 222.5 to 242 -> -0.20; 50.3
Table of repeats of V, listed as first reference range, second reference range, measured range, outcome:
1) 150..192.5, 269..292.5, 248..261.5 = 2.87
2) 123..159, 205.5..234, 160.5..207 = -0.66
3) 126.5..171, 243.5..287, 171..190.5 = -0.88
